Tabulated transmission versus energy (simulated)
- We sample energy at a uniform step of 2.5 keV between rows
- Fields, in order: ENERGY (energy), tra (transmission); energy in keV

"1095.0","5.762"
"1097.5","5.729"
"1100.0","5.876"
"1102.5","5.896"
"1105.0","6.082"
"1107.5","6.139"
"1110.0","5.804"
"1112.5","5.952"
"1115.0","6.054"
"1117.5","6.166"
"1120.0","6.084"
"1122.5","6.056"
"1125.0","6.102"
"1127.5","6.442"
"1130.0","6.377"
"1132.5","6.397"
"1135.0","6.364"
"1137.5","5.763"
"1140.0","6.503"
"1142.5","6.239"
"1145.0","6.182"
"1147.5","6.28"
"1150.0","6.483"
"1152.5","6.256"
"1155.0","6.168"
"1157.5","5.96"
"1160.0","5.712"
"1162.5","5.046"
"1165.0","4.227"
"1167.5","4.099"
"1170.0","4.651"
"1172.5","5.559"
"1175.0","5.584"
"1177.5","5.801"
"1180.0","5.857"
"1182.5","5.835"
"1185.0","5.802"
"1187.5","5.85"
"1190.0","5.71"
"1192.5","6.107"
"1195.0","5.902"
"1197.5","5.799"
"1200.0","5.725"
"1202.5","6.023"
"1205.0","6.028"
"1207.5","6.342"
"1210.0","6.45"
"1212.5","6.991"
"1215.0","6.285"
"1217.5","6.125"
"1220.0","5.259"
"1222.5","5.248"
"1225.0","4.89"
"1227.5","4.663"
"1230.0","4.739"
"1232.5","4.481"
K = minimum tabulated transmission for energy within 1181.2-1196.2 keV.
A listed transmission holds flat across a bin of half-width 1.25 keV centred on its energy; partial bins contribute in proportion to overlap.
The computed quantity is 5.71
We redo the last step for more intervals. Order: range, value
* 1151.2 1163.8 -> 5.046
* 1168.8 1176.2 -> 4.651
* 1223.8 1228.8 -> 4.663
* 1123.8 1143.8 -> 5.763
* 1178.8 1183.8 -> 5.835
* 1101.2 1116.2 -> 5.804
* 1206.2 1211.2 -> 6.342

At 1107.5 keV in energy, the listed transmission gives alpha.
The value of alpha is 6.139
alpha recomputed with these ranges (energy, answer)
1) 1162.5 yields 5.046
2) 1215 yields 6.285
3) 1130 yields 6.377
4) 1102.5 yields 5.896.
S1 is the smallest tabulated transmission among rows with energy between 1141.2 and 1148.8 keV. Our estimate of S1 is 6.182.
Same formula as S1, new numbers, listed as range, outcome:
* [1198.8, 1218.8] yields 5.725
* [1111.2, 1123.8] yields 5.952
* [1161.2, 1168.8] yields 4.099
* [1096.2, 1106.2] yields 5.729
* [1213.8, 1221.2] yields 5.259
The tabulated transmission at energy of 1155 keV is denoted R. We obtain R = 6.168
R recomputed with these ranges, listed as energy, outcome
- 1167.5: 4.099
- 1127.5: 6.442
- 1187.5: 5.85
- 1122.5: 6.056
